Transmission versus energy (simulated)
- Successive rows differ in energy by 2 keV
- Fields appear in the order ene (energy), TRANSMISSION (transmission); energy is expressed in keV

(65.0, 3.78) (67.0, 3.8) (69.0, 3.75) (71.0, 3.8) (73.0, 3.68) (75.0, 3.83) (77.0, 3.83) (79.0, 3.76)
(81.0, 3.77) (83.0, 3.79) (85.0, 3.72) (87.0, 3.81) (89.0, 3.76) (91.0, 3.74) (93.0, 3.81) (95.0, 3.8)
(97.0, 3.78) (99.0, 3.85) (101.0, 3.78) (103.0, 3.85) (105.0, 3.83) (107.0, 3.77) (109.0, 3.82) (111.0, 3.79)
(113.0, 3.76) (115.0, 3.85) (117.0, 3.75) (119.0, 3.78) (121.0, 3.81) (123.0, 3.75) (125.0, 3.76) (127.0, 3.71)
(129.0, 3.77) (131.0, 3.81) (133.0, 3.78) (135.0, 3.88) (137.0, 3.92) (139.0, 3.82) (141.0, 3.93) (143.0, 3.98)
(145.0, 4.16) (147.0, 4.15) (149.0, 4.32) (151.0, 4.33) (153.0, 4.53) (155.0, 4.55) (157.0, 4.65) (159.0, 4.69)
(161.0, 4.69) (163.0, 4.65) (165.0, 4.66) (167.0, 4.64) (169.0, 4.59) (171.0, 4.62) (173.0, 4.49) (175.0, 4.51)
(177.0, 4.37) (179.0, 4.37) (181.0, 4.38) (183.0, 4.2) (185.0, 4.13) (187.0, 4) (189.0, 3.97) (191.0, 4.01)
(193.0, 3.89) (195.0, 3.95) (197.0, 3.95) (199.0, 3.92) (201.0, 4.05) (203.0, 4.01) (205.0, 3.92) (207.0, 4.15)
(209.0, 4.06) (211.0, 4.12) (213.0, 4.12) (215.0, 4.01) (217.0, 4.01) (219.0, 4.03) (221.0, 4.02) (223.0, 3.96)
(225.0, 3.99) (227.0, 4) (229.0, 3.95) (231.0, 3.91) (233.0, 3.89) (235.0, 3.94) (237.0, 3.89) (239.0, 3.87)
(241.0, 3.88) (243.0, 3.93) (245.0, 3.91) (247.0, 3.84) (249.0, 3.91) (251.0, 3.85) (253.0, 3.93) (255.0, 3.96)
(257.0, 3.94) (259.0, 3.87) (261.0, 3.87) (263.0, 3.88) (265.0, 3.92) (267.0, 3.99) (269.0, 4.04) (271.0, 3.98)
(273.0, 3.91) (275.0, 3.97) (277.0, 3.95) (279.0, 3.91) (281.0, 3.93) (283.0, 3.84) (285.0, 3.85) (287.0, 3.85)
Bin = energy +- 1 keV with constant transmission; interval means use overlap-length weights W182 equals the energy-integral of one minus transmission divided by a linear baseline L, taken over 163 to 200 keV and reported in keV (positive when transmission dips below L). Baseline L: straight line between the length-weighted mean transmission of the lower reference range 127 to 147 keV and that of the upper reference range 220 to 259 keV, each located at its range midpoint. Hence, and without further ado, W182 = -3.4 keV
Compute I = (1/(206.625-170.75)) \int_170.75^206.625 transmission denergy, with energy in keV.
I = 4.14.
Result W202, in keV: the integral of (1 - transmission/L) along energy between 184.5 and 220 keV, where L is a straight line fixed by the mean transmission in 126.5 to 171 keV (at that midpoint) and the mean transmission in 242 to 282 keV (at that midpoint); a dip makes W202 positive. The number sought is 0.7 keV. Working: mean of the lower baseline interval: 4.25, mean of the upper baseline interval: 3.92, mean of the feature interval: 4.02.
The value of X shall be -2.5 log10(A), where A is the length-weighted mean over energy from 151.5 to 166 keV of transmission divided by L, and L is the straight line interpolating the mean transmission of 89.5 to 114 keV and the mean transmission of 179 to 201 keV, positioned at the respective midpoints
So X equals -0.17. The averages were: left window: 3.8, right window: 4.06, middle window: 4.62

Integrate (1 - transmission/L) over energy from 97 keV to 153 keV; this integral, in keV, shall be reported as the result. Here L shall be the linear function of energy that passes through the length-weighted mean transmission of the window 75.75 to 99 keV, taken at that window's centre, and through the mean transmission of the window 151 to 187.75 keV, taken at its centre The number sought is 2.9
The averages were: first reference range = 3.78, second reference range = 4.48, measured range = 3.89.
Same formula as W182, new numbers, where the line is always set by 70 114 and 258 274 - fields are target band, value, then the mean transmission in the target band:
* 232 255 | 0.10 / 3.9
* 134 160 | -2.64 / 4.22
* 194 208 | -0.41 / 3.99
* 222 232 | -0.16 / 3.96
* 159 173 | -2.86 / 4.63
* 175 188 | -1.35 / 4.26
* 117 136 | 0.17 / 3.78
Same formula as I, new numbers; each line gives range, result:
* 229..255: 3.9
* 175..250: 4.02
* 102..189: 4.13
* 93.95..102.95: 3.81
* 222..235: 3.95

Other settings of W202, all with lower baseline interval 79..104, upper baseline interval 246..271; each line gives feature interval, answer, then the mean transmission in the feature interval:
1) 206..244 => -0.9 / 3.99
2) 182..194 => -0.5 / 4.03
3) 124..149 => -0.5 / 3.91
